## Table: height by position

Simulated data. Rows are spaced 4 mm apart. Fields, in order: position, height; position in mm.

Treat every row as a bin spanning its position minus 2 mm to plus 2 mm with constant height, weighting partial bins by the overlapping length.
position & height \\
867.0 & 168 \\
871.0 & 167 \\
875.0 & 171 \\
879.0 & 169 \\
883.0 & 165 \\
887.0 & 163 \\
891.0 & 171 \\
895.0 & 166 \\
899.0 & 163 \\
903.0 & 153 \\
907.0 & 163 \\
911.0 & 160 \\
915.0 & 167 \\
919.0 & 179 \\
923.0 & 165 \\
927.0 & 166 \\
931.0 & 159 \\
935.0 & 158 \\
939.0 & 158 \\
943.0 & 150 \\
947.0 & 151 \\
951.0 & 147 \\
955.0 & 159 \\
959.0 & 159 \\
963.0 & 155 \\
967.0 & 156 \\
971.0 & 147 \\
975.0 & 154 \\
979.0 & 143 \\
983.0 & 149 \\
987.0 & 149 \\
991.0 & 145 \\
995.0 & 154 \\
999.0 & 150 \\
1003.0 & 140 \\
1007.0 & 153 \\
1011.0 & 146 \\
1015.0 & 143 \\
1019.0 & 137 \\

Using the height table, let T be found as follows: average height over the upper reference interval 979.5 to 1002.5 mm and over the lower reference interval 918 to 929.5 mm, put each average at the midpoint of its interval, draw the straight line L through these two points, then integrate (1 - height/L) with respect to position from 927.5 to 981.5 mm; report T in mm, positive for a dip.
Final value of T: 1.9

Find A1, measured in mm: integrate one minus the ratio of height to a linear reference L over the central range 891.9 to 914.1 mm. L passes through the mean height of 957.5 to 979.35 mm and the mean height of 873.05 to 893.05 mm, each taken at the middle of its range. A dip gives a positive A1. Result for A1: 0.3 mm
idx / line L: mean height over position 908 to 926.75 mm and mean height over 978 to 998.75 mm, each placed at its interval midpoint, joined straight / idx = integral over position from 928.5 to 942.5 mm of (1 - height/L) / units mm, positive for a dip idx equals 0.41 mm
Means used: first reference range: 167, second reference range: 148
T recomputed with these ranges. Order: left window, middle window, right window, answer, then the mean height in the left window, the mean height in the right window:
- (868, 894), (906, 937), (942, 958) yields -1.2 mm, 168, 152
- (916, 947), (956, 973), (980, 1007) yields 0.0 mm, 162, 148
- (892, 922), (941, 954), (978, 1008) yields 0.6 mm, 165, 148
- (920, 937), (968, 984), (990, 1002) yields 0.5 mm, 163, 149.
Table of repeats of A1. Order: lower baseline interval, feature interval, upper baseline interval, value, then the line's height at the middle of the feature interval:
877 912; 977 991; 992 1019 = 0.3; 150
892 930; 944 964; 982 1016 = 0.3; 156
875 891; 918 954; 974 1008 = -0.2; 158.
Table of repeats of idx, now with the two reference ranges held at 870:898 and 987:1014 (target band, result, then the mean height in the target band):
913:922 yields -0.6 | 172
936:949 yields 0.3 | 153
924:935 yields -0.2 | 162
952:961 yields -0.1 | 158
